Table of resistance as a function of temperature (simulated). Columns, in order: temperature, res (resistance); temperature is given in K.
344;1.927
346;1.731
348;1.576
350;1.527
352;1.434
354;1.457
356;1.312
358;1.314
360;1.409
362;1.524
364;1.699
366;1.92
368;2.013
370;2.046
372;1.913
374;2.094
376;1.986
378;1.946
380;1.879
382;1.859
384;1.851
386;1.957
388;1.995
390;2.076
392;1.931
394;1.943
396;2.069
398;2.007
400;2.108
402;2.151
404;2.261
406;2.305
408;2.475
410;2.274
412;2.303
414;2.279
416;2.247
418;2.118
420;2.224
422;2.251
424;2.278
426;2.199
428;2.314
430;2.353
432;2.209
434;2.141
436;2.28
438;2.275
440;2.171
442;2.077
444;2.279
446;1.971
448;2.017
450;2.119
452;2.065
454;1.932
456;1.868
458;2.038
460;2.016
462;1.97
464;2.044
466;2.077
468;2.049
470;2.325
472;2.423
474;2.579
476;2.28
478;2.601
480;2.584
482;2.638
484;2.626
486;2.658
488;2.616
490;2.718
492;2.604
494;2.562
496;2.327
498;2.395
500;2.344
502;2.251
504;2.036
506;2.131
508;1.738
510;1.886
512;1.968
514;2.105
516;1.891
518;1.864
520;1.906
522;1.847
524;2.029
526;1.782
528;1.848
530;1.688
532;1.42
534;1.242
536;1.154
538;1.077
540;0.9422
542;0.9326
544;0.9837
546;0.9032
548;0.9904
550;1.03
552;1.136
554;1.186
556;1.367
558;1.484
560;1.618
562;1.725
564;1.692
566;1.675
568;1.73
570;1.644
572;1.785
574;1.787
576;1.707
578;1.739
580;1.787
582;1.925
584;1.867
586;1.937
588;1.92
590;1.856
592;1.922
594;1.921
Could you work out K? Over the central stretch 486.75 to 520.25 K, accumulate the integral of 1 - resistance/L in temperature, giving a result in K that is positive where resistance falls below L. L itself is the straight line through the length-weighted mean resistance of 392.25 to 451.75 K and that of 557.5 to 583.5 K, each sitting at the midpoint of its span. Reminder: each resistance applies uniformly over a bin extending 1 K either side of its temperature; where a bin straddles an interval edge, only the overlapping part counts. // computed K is -4.65 K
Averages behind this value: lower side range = 2.19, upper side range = 1.72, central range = 2.21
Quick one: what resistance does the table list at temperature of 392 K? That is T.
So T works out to 1.931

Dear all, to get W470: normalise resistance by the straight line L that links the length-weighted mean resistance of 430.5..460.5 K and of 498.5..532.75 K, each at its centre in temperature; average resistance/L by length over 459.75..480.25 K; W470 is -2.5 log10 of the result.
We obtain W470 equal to -0.11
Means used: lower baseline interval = 2.1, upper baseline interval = 1.94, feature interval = 2.27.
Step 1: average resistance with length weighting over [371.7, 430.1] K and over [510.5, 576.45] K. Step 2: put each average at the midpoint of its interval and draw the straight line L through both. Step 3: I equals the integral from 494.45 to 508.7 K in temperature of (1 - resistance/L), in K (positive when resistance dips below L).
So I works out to -4.2 K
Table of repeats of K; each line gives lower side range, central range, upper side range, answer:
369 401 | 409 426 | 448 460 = -2.2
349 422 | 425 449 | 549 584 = -4.5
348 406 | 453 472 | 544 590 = -3.7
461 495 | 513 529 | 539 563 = -2.0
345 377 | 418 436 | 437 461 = -2.4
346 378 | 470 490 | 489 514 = -3.7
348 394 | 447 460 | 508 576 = -2.7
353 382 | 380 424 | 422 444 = -2.6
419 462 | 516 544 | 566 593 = 6.1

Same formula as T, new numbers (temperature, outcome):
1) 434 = 2.141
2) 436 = 2.28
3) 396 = 2.069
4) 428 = 2.314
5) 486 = 2.658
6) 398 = 2.007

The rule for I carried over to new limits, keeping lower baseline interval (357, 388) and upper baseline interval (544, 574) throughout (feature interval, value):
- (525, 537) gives -0.3 K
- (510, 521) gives -3.1 K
